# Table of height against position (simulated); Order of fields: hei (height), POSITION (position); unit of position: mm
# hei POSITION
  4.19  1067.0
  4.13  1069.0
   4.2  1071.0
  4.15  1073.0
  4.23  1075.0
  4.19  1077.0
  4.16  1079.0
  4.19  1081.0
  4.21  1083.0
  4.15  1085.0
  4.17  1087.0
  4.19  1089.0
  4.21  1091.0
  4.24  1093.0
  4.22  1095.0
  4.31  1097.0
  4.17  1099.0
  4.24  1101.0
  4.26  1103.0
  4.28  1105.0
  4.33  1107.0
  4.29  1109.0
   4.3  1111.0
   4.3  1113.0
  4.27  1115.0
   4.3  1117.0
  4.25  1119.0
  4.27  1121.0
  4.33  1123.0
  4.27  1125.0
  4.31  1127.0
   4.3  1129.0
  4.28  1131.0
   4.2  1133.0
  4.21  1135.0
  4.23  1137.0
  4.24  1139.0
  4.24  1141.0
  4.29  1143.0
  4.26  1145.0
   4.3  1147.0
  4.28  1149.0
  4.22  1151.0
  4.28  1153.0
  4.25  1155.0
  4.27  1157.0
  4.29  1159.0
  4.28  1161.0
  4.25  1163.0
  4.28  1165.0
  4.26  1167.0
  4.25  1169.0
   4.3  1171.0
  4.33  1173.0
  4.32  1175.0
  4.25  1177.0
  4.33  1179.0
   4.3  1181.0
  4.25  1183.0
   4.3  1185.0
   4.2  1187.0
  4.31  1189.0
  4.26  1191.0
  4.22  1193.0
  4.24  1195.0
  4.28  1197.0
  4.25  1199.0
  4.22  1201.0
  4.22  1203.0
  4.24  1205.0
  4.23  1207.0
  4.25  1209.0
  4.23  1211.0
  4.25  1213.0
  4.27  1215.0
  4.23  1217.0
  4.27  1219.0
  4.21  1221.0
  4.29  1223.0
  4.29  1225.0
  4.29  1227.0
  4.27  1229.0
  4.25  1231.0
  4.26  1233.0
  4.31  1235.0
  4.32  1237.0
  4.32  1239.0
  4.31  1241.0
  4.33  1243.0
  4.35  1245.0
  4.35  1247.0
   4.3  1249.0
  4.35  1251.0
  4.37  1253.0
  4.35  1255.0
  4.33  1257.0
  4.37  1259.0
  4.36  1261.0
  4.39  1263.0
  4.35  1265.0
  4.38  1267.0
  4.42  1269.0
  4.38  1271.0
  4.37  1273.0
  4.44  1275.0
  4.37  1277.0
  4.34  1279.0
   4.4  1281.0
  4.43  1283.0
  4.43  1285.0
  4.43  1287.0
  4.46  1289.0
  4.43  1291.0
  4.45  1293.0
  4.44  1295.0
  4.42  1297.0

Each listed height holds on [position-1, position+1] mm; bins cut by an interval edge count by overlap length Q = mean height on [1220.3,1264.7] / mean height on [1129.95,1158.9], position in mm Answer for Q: 1.01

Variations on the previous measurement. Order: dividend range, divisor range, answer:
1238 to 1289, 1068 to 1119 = 1.03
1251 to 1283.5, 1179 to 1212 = 1.03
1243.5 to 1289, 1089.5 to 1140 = 1.03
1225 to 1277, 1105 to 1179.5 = 1.02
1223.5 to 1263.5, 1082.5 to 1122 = 1.02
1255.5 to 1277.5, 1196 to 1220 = 1.03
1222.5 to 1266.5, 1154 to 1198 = 1.01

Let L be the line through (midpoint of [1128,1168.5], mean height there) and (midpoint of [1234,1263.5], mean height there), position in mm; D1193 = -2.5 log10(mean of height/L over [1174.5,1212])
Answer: 0.01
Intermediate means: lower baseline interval 4.26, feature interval 4.26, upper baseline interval 4.34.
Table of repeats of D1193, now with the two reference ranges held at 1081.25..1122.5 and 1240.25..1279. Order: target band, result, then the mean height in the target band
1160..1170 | 0.01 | 4.26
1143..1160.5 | 0.00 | 4.27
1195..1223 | 0.02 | 4.24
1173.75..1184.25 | 0.00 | 4.29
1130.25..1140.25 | 0.01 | 4.23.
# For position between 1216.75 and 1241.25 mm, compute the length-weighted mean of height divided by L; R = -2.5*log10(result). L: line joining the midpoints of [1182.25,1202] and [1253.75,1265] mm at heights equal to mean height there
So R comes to 0.01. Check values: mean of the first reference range 4.25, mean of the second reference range 4.36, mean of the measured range 4.28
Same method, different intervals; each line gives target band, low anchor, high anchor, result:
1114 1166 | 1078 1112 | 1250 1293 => 0.00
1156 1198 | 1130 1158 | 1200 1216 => -0.01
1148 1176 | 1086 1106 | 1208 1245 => -0.01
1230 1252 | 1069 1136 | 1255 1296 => 0.01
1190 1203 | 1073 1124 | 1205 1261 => 0.01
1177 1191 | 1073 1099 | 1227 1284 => 0.00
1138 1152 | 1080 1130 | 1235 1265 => 0.00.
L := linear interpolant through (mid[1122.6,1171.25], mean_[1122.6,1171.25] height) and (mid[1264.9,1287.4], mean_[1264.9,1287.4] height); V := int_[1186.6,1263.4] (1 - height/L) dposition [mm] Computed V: 1.0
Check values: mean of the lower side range 4.27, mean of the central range 4.29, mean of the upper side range 4.4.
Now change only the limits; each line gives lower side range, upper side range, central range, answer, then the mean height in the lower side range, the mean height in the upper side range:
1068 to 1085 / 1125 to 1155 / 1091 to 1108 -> -0.2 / 4.18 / 4.26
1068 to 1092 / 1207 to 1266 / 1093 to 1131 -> -0.6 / 4.18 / 4.3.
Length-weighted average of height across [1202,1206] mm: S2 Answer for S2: 4.23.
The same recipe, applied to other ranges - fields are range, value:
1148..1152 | 4.25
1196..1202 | 4.25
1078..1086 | 4.18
